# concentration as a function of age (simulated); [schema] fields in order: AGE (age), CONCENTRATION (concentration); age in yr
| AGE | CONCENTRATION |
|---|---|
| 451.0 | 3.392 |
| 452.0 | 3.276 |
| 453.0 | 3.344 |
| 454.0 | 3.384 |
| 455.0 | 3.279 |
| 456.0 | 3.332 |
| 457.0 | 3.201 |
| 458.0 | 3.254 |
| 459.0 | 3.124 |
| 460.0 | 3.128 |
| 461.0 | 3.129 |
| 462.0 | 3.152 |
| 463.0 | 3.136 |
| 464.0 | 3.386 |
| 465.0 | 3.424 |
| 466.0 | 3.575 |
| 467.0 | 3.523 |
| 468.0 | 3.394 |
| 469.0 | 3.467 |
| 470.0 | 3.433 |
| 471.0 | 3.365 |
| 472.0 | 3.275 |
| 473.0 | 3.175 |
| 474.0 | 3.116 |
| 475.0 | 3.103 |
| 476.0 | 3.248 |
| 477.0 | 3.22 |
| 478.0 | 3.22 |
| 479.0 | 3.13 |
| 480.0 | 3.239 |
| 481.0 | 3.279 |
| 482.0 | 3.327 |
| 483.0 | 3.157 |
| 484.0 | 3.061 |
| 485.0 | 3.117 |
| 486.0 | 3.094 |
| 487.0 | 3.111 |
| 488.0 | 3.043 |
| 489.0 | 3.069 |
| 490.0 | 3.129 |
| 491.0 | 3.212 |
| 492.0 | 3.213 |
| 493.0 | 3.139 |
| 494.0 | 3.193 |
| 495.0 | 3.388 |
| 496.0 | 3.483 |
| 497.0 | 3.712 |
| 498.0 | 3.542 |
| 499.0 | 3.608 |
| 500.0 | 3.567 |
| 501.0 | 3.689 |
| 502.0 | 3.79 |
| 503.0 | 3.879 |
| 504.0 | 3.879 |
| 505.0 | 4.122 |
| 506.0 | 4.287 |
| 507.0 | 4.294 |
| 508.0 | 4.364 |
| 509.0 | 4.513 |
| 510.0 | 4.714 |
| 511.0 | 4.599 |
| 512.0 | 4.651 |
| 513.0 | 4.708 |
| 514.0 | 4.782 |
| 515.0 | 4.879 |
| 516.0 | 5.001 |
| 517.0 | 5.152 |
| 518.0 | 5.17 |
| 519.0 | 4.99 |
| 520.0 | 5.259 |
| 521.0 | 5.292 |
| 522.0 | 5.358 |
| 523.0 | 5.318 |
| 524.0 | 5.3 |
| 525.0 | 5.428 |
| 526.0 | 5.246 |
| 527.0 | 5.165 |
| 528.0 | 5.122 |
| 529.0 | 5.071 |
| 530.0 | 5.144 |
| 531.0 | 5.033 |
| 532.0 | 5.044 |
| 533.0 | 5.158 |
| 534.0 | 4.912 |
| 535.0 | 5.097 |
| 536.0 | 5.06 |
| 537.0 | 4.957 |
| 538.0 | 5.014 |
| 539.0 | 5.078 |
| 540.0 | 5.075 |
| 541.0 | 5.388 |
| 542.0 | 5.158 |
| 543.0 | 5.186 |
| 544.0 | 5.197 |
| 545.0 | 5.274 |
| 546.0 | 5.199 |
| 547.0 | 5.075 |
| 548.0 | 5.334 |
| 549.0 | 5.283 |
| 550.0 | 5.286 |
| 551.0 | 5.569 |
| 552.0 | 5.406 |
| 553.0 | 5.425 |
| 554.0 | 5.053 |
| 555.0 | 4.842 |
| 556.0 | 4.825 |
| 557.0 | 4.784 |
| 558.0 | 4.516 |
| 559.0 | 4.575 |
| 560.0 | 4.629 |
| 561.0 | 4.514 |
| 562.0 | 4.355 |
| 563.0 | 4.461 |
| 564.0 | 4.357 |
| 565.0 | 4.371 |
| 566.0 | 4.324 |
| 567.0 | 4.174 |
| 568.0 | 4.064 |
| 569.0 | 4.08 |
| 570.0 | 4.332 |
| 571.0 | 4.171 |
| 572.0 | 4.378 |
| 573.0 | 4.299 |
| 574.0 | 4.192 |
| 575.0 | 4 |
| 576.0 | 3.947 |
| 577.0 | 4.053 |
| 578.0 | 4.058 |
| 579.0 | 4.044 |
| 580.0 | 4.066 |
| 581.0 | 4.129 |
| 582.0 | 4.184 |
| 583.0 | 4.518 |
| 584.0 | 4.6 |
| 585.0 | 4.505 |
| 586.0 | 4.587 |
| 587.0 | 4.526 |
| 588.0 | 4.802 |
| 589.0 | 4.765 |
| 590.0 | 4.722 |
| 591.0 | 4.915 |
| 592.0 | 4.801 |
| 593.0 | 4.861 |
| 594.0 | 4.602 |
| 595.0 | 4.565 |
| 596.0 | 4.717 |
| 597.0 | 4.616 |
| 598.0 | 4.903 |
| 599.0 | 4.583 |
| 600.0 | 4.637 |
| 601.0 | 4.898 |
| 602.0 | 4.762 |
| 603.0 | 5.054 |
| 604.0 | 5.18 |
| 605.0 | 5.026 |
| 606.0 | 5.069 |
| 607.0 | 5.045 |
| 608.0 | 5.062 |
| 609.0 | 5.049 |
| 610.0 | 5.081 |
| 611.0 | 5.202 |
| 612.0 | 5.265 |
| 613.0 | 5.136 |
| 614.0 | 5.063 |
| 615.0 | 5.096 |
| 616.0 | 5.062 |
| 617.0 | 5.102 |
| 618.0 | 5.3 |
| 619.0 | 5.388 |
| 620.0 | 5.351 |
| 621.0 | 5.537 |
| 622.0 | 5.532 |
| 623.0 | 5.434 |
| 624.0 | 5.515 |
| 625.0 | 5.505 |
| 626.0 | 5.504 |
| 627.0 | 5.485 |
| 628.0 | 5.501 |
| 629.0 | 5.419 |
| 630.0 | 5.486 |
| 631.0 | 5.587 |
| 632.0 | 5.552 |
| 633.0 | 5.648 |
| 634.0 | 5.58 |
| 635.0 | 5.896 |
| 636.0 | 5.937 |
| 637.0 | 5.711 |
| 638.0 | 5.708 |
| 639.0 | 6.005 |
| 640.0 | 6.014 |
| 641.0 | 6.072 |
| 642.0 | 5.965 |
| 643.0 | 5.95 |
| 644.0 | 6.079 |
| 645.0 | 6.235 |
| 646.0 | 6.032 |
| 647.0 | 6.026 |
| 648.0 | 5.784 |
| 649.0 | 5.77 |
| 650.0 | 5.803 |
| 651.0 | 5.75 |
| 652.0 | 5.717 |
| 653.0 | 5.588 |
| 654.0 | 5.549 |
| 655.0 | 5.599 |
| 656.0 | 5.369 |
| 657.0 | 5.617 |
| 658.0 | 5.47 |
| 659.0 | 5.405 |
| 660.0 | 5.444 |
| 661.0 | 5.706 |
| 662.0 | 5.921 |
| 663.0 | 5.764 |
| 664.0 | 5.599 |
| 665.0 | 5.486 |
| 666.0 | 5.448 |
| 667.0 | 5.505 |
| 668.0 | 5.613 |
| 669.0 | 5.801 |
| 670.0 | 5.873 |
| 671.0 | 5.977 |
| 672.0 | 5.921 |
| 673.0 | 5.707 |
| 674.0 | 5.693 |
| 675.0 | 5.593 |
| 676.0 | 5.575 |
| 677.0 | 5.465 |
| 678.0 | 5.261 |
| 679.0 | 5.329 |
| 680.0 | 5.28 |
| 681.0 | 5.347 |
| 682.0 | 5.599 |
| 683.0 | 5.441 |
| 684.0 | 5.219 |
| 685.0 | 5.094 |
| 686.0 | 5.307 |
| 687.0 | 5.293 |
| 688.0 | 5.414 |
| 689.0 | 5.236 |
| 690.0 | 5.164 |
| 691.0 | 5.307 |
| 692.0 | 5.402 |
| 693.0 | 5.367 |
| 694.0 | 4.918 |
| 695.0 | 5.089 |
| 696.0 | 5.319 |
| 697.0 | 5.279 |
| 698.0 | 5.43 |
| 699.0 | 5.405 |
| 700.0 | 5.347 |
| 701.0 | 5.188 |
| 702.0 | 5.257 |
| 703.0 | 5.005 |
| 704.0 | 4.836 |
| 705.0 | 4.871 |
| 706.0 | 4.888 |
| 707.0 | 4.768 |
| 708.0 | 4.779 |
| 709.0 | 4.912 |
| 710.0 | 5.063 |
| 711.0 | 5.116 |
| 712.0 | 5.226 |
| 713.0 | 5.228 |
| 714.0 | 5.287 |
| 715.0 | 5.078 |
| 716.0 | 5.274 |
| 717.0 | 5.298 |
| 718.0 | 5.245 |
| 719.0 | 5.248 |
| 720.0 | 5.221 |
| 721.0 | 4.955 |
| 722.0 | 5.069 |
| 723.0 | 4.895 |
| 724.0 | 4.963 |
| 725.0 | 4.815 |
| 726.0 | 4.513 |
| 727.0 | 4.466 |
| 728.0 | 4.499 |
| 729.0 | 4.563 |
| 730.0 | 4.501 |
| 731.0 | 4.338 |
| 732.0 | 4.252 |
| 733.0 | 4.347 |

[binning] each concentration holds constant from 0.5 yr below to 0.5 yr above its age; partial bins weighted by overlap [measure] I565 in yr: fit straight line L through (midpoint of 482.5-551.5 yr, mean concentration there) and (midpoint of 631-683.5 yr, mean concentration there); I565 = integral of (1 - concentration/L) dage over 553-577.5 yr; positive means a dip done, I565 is 2.5 yr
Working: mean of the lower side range 4.5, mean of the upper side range 5.69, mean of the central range 4.41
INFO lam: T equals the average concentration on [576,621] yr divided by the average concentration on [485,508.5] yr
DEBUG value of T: 1.35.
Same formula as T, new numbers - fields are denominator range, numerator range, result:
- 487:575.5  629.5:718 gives 1.20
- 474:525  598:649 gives 1.38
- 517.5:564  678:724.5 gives 1.02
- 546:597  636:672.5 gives 1.26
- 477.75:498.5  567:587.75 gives 1.31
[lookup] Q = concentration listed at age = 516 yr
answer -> 5.001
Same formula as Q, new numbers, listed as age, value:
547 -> 5.075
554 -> 5.053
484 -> 3.061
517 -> 5.152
